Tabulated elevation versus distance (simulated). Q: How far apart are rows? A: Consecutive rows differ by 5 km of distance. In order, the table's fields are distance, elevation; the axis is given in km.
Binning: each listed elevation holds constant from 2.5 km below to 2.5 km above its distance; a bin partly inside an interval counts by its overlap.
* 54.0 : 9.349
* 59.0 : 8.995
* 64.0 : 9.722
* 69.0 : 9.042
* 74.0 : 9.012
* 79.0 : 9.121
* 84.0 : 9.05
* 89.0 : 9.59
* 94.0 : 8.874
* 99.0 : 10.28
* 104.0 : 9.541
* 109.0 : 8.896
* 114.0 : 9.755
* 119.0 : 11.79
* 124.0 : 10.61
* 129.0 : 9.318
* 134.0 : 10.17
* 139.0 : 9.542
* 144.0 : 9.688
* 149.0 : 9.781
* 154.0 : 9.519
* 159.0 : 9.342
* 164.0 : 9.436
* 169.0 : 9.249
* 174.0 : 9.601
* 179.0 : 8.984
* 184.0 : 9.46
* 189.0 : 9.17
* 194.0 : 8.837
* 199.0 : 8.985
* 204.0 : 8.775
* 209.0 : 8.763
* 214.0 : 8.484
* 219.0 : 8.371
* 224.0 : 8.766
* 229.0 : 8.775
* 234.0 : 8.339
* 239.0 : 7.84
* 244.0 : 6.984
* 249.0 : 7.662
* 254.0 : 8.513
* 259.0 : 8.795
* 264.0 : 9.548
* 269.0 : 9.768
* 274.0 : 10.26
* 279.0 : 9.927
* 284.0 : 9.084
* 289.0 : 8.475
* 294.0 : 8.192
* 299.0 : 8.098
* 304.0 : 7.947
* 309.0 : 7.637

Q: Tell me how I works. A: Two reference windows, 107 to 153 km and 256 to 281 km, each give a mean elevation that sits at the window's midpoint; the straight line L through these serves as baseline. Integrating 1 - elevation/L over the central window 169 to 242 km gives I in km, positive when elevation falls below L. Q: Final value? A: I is 7.3 km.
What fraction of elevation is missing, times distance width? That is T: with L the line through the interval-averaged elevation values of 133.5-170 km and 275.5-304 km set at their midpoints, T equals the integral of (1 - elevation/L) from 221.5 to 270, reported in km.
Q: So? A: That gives 2.9 km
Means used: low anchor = 9.57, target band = 8.46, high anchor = 8.74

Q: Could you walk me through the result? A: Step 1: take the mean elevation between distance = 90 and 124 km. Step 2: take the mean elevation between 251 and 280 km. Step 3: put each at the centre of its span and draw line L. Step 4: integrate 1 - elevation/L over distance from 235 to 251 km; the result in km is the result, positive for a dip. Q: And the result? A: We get 3.2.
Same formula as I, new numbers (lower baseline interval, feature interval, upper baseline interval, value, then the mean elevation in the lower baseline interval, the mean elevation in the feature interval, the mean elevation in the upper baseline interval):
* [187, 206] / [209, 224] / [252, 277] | 0.9 km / 8.94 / 8.54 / 9.41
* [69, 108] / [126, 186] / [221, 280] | -2.9 km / 9.32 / 9.52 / 8.73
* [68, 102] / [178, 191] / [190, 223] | -0.6 km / 9.3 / 9.23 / 8.73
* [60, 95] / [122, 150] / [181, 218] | -2.4 km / 9.21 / 9.84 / 8.9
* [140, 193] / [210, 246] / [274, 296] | 3.8 km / 9.41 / 8.26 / 9.09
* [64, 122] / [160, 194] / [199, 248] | -1.9 km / 9.56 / 9.28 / 8.36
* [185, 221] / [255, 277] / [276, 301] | -1.8 km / 8.8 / 9.53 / 8.8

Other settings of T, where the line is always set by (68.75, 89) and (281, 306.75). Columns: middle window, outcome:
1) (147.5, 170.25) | -1.6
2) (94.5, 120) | -2.4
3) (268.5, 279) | -2.0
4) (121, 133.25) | -1.5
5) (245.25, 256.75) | 0.7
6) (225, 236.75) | 0.0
